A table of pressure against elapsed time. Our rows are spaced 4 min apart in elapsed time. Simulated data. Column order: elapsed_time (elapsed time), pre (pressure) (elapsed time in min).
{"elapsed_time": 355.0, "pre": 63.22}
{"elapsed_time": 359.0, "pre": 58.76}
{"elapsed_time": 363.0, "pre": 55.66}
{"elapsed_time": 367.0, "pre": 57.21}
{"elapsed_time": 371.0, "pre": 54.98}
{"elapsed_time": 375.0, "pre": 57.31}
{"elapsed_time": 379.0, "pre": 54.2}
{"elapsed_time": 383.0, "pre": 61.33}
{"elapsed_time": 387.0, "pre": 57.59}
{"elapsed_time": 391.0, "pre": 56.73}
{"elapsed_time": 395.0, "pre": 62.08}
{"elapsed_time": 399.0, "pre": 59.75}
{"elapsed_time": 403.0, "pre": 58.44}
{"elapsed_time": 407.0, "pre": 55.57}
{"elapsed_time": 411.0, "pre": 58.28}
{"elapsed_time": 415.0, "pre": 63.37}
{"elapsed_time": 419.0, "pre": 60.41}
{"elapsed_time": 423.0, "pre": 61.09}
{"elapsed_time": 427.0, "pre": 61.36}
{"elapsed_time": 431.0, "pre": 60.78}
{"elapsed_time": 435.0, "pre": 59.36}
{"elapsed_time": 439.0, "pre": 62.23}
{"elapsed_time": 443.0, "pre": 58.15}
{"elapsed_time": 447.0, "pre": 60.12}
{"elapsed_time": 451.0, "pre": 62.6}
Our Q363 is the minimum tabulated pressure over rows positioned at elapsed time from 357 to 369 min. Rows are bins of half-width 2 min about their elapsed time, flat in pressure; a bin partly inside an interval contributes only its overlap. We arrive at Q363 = 55.66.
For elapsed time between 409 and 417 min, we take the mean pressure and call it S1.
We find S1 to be 60.8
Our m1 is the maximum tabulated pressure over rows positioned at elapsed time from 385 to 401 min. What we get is 62.08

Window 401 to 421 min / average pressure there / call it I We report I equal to 59.2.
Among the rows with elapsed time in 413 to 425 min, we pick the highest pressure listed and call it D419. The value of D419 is 63.37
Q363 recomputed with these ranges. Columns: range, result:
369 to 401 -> 54.2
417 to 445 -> 58.15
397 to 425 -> 55.57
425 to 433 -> 60.78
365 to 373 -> 54.98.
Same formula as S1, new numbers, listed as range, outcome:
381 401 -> 59.5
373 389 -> 57.6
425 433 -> 61.1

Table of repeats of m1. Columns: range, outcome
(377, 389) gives 61.33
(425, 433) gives 61.36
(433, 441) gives 62.23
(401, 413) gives 58.44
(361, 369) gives 57.21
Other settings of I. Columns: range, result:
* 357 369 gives 57.2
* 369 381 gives 55.5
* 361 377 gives 56.3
